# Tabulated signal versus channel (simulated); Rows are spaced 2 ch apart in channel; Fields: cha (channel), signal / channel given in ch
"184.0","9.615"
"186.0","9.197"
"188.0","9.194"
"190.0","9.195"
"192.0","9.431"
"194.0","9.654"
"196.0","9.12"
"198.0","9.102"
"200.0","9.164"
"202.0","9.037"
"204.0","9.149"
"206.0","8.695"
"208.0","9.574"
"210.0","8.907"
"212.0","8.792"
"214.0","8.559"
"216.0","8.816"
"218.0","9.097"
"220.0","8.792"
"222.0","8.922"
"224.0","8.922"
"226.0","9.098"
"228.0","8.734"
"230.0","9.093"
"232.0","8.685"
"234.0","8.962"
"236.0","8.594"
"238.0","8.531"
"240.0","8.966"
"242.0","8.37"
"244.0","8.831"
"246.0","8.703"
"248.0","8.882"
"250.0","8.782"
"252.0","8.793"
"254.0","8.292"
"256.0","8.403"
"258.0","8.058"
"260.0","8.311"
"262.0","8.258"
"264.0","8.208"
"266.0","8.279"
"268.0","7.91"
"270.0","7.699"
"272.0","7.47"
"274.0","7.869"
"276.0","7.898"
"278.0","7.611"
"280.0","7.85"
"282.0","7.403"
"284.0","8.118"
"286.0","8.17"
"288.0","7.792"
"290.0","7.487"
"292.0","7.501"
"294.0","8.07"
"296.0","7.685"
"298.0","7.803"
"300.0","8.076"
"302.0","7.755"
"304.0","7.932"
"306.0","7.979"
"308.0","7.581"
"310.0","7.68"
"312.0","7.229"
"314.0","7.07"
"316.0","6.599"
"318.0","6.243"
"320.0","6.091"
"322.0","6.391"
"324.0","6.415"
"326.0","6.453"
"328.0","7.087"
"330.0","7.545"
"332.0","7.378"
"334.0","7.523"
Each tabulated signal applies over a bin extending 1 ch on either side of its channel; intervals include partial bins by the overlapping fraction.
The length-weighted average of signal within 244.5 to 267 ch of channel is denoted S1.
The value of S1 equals 8.46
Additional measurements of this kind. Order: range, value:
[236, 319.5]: 7.95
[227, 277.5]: 8.42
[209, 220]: 8.83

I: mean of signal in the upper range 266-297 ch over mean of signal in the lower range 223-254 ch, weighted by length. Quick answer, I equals 0.9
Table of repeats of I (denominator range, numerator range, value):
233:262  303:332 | 0.82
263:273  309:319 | 0.88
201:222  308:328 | 0.76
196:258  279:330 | 0.84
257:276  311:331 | 0.84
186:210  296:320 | 0.80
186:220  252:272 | 0.90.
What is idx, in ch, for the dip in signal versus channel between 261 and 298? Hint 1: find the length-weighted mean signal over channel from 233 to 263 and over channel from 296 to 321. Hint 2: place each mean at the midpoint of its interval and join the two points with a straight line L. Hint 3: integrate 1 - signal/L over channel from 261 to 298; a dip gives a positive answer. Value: 0.4 ch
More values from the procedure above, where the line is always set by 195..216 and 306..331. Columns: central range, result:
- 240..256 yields -0.88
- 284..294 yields -0.47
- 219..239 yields -0.62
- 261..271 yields -0.24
